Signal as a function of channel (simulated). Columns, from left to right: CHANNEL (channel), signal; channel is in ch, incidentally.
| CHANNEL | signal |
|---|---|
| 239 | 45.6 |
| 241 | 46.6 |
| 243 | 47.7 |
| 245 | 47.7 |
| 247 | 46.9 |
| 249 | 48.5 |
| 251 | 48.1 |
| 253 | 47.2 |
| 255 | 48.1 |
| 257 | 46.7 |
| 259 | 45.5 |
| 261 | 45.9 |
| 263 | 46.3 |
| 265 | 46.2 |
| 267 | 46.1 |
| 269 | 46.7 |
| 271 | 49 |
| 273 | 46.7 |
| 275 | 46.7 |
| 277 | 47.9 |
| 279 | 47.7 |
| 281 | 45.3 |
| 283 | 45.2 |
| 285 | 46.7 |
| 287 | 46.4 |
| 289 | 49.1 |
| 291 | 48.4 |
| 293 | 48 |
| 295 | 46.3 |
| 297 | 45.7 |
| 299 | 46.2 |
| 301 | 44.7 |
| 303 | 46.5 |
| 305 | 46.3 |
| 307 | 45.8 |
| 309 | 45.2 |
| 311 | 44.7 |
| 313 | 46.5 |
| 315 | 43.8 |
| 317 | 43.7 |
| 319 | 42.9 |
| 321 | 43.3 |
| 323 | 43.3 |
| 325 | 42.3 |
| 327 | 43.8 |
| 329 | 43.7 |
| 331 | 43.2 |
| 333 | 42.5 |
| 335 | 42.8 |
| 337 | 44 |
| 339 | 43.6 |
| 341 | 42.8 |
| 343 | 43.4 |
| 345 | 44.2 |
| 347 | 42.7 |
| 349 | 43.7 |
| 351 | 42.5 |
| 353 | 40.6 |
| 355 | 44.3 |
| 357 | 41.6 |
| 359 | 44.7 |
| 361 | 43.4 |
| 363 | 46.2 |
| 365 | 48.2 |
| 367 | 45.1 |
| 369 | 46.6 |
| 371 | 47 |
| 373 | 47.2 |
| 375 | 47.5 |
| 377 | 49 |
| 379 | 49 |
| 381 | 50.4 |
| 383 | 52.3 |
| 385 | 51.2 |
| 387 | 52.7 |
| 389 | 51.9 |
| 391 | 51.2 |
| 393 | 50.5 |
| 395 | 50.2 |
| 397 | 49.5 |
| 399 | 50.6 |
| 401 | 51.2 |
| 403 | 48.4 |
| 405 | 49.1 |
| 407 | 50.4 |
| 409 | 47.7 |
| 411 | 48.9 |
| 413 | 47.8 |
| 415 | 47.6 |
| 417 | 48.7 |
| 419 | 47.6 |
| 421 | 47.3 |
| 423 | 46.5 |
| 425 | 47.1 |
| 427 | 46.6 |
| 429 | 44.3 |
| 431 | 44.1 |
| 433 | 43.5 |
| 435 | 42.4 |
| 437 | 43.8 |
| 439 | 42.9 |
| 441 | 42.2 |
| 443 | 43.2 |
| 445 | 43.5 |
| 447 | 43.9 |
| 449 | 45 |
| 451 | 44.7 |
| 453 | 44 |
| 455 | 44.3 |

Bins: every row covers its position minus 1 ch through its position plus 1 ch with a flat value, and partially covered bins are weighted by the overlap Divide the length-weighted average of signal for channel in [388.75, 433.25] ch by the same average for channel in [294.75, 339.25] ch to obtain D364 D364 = 1.09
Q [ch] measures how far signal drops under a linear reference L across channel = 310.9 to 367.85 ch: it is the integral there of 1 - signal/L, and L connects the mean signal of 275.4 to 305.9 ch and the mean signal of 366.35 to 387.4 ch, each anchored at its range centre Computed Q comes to 5.0 ch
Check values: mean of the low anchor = 46.7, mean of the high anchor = 48.9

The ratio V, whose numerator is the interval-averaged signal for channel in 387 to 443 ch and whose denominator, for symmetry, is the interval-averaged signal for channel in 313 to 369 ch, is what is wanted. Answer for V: 1.1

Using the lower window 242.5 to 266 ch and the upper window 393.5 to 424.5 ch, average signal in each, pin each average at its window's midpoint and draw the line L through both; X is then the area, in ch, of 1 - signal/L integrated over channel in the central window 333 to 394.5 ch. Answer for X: 2.5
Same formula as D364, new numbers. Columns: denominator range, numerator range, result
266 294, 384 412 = 1.07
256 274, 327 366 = 0.94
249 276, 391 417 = 1.05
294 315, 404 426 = 1.05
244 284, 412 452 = 0.96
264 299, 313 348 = 0.92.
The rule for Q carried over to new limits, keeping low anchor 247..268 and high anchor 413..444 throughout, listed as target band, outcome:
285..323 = 0.6 ch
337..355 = 1.2 ch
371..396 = -2.4 ch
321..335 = 0.9 ch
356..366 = 0.2 ch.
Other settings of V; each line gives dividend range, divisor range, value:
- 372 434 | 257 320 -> 1.05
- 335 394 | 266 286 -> 0.99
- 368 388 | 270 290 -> 1.05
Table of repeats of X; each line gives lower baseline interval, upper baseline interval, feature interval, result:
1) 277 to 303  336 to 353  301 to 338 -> 0.5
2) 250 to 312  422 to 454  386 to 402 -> -2.2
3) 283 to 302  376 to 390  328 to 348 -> 2.3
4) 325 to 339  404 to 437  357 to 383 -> -1.3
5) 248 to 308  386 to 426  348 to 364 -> 1.6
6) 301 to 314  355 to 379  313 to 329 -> 0.8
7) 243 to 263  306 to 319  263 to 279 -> -0.2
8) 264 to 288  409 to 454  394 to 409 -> -1.4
